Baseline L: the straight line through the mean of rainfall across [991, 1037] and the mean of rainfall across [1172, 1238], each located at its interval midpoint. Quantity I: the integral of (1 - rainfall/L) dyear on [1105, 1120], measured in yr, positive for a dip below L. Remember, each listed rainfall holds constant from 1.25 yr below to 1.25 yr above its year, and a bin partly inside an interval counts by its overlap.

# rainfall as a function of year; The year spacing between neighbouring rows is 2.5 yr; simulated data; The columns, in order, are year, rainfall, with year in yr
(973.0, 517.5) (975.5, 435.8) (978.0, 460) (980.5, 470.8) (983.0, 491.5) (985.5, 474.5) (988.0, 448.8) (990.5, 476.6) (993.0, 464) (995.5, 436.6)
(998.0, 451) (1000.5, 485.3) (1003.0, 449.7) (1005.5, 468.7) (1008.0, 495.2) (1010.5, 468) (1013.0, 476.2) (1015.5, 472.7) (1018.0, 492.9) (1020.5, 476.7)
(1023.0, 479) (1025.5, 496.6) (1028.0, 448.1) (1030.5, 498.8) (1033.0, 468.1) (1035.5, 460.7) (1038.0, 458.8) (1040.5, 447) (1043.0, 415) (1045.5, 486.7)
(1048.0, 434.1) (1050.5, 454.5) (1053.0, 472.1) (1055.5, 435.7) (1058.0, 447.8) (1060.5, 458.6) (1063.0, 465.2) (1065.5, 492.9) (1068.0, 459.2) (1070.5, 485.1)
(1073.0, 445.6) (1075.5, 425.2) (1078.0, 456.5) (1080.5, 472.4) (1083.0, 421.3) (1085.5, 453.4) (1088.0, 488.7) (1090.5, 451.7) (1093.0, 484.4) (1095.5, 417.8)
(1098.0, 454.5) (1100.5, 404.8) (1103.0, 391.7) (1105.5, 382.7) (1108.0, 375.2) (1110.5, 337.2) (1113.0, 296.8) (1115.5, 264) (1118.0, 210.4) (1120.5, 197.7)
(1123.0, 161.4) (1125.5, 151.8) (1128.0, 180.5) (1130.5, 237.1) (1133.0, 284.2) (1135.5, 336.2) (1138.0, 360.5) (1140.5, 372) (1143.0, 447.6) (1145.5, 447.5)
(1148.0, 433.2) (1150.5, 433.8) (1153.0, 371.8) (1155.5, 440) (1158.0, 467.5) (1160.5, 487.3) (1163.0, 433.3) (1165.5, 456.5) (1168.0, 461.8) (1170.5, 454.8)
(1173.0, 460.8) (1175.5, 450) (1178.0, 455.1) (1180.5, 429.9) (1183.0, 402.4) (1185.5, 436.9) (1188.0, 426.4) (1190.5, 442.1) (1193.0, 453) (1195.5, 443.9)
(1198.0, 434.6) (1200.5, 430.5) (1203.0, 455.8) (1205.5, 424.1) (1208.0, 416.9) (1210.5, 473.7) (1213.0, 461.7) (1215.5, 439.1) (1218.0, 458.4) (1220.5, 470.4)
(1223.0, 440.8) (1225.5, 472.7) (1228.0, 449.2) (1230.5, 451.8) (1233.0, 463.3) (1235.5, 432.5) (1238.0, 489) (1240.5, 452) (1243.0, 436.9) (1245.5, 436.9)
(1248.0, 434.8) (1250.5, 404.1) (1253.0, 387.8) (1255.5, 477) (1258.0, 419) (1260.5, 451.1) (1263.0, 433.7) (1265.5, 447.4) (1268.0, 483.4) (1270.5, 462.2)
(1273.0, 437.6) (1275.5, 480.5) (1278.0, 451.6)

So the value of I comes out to 5.1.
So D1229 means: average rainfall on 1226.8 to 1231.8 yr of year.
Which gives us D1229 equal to 451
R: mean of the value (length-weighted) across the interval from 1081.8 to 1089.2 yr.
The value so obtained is 454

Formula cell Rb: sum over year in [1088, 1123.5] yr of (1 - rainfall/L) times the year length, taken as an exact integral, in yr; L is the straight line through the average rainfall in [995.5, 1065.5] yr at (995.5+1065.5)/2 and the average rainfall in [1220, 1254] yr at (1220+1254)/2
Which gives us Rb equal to 8.1 yr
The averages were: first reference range 465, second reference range 444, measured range 354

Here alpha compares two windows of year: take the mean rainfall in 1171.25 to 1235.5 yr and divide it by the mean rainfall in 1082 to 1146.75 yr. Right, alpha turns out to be 1.29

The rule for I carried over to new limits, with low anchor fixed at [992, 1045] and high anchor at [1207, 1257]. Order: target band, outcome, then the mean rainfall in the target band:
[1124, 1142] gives 7.1 yr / 275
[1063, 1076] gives 0.0 yr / 464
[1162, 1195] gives 0.7 yr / 443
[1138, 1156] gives 1.6 yr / 416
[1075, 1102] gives 0.7 yr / 448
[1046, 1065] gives 0.3 yr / 456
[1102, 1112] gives 2.0 yr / 369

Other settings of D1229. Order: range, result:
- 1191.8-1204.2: 443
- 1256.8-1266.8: 438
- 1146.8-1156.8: 420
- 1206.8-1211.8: 446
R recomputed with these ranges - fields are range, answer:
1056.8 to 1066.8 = 466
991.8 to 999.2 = 450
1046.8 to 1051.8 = 445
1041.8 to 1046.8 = 451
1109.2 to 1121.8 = 261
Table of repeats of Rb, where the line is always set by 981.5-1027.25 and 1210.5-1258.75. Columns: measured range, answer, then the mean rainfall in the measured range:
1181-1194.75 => 0.6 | 432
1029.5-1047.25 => 0.3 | 461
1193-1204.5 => 0.2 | 442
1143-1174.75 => 0.7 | 446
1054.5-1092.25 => 0.6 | 458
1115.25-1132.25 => 9.6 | 199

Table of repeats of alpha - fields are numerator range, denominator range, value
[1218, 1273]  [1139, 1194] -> 1.02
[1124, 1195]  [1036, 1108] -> 0.89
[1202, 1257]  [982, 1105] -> 0.97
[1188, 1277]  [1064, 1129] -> 1.19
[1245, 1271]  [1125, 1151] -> 1.30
